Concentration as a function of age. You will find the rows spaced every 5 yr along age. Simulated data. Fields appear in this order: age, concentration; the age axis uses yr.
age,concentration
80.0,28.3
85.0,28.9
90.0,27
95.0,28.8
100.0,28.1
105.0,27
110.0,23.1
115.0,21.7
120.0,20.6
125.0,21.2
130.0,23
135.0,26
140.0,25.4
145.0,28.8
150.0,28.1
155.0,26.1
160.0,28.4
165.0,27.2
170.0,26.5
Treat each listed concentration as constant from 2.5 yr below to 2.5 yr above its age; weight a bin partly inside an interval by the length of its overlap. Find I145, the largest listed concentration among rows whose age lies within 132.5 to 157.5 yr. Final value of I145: 28.8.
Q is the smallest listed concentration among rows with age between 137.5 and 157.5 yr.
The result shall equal 25.4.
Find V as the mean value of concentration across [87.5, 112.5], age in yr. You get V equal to 26.8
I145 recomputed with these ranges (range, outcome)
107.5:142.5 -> 26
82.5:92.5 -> 28.9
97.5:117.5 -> 28.1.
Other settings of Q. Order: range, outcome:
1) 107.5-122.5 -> 20.6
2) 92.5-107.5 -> 27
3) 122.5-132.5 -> 21.2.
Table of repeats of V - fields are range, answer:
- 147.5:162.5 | 27.5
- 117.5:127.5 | 20.9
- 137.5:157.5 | 27.1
